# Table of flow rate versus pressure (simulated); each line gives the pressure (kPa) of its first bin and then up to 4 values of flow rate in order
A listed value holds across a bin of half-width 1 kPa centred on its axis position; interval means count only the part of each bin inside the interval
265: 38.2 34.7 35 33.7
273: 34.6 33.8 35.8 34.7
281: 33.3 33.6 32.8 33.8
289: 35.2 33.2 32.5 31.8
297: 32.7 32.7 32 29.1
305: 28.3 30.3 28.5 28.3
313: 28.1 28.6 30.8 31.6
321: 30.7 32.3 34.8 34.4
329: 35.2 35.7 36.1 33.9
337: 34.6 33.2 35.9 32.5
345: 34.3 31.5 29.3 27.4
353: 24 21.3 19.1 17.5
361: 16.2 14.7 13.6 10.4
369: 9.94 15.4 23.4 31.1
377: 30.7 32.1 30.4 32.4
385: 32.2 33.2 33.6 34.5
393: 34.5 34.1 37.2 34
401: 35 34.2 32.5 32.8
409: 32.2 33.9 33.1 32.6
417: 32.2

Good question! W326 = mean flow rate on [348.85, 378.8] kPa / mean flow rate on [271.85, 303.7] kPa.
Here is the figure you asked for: 0.6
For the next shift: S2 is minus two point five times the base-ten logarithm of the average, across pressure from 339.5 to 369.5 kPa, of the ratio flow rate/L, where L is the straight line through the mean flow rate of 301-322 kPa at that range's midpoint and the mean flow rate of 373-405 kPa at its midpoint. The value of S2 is 0.34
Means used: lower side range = 29.6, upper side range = 32.9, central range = 22.9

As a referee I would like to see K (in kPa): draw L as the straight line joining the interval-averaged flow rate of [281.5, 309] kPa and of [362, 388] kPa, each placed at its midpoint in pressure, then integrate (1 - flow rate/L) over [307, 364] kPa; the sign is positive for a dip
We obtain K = -2.7 kPa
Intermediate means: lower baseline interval 32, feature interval 29.3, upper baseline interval 23.8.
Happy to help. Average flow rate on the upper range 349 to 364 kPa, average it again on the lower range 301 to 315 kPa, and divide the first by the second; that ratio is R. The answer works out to 0.71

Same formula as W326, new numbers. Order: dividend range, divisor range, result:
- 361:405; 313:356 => 0.88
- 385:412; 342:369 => 1.54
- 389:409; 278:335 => 1.06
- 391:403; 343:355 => 1.21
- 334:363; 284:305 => 0.85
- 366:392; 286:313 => 0.86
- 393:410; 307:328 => 1.11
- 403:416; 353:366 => 1.87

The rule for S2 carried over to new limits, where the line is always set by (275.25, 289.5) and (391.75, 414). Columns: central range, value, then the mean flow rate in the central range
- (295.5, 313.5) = 0.13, 30.1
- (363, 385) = 0.42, 23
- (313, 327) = 0.09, 31.4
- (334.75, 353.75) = 0.08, 31.7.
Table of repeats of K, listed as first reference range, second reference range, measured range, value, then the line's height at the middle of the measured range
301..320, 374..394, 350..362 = 4.0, 31.3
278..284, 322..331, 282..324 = 3.5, 34.1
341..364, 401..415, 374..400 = -2.6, 30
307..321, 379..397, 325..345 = -2.6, 30.6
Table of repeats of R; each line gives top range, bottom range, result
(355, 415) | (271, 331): 0.86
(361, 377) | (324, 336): 0.51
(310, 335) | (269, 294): 0.95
